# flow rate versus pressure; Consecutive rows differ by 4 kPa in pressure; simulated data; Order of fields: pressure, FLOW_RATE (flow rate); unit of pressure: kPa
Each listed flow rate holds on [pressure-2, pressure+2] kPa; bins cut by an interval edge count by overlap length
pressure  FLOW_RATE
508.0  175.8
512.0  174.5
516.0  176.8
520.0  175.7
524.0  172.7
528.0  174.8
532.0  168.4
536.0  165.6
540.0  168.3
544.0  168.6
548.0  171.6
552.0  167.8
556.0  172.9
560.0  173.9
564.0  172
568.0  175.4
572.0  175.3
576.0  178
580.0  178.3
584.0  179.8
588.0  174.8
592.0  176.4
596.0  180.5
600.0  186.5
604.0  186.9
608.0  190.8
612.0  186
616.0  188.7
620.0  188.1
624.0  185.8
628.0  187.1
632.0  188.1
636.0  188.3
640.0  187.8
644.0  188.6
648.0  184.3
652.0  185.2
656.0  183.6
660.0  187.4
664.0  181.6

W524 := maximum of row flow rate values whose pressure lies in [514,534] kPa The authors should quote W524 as 176.8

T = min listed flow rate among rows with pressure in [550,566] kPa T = 167.8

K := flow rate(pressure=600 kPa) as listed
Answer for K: 186.5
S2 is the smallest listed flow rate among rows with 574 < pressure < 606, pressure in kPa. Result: 174.8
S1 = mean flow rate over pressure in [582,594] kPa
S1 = 177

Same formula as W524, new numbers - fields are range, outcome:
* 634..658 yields 188.6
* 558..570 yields 175.4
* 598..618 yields 190.8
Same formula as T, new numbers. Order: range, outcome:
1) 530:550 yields 165.6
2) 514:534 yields 168.4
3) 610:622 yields 186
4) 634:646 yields 187.8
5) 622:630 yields 185.8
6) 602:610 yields 186.9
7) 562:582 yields 172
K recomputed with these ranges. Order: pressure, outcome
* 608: 190.8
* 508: 175.8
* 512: 174.5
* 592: 176.4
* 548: 171.6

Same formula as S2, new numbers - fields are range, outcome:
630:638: 188.1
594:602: 180.5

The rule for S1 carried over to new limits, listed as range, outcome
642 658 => 185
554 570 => 174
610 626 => 187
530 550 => 168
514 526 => 175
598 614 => 188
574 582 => 178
